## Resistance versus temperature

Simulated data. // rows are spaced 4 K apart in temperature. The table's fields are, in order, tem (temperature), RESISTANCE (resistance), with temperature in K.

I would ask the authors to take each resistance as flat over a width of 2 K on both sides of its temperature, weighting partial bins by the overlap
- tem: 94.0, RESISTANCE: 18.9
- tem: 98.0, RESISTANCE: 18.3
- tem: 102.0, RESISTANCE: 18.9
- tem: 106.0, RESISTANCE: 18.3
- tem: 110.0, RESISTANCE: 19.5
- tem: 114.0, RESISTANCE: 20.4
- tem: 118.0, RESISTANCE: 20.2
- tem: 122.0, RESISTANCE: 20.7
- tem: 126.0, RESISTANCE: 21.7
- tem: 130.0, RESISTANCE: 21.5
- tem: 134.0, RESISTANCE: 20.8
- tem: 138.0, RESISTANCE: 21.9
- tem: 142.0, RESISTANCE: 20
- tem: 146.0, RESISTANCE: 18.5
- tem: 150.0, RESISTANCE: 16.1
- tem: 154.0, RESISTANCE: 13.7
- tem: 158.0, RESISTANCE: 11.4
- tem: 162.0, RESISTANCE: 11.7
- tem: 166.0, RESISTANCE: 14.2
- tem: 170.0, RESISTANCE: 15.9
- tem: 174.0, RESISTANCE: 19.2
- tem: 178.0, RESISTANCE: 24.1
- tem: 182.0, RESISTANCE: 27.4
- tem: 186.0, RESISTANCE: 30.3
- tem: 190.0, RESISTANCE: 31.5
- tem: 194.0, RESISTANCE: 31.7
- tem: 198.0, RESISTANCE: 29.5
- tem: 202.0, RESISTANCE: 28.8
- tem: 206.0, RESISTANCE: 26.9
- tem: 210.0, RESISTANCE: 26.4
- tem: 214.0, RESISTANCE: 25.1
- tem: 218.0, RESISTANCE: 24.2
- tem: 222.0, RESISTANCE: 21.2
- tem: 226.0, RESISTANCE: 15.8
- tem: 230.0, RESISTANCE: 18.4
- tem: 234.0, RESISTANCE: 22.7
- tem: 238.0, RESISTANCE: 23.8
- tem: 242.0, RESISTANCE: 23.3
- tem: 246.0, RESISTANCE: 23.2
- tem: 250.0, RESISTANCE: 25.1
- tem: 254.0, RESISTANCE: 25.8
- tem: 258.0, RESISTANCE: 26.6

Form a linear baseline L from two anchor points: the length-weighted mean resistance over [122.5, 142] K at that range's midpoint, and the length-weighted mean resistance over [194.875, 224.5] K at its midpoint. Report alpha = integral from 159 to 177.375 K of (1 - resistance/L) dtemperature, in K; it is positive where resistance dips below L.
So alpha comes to 6.1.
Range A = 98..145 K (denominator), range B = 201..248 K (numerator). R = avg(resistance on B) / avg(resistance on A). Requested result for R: 1.1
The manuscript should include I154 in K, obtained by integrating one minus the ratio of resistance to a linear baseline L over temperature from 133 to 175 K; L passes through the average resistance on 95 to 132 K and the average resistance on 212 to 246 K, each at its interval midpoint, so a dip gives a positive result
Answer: 8.30 K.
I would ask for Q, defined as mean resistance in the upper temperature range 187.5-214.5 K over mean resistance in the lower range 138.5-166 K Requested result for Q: 1.85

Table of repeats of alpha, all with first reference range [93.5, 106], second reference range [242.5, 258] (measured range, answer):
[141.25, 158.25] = 3.7 K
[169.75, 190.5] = -2.9 K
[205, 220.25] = -1.5 K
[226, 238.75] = 1.9 K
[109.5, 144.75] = -1.8 K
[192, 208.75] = -4.7 K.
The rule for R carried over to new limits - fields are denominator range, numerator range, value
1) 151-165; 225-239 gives 1.60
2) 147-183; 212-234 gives 1.25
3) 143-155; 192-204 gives 1.80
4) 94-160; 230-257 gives 1.25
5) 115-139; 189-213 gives 1.37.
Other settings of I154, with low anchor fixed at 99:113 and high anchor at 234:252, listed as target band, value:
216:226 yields 0.7 K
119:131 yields -1.0 K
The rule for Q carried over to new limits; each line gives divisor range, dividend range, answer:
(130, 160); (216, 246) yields 1.21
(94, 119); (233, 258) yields 1.26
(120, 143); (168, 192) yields 1.17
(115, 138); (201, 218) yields 1.25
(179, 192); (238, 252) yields 0.81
